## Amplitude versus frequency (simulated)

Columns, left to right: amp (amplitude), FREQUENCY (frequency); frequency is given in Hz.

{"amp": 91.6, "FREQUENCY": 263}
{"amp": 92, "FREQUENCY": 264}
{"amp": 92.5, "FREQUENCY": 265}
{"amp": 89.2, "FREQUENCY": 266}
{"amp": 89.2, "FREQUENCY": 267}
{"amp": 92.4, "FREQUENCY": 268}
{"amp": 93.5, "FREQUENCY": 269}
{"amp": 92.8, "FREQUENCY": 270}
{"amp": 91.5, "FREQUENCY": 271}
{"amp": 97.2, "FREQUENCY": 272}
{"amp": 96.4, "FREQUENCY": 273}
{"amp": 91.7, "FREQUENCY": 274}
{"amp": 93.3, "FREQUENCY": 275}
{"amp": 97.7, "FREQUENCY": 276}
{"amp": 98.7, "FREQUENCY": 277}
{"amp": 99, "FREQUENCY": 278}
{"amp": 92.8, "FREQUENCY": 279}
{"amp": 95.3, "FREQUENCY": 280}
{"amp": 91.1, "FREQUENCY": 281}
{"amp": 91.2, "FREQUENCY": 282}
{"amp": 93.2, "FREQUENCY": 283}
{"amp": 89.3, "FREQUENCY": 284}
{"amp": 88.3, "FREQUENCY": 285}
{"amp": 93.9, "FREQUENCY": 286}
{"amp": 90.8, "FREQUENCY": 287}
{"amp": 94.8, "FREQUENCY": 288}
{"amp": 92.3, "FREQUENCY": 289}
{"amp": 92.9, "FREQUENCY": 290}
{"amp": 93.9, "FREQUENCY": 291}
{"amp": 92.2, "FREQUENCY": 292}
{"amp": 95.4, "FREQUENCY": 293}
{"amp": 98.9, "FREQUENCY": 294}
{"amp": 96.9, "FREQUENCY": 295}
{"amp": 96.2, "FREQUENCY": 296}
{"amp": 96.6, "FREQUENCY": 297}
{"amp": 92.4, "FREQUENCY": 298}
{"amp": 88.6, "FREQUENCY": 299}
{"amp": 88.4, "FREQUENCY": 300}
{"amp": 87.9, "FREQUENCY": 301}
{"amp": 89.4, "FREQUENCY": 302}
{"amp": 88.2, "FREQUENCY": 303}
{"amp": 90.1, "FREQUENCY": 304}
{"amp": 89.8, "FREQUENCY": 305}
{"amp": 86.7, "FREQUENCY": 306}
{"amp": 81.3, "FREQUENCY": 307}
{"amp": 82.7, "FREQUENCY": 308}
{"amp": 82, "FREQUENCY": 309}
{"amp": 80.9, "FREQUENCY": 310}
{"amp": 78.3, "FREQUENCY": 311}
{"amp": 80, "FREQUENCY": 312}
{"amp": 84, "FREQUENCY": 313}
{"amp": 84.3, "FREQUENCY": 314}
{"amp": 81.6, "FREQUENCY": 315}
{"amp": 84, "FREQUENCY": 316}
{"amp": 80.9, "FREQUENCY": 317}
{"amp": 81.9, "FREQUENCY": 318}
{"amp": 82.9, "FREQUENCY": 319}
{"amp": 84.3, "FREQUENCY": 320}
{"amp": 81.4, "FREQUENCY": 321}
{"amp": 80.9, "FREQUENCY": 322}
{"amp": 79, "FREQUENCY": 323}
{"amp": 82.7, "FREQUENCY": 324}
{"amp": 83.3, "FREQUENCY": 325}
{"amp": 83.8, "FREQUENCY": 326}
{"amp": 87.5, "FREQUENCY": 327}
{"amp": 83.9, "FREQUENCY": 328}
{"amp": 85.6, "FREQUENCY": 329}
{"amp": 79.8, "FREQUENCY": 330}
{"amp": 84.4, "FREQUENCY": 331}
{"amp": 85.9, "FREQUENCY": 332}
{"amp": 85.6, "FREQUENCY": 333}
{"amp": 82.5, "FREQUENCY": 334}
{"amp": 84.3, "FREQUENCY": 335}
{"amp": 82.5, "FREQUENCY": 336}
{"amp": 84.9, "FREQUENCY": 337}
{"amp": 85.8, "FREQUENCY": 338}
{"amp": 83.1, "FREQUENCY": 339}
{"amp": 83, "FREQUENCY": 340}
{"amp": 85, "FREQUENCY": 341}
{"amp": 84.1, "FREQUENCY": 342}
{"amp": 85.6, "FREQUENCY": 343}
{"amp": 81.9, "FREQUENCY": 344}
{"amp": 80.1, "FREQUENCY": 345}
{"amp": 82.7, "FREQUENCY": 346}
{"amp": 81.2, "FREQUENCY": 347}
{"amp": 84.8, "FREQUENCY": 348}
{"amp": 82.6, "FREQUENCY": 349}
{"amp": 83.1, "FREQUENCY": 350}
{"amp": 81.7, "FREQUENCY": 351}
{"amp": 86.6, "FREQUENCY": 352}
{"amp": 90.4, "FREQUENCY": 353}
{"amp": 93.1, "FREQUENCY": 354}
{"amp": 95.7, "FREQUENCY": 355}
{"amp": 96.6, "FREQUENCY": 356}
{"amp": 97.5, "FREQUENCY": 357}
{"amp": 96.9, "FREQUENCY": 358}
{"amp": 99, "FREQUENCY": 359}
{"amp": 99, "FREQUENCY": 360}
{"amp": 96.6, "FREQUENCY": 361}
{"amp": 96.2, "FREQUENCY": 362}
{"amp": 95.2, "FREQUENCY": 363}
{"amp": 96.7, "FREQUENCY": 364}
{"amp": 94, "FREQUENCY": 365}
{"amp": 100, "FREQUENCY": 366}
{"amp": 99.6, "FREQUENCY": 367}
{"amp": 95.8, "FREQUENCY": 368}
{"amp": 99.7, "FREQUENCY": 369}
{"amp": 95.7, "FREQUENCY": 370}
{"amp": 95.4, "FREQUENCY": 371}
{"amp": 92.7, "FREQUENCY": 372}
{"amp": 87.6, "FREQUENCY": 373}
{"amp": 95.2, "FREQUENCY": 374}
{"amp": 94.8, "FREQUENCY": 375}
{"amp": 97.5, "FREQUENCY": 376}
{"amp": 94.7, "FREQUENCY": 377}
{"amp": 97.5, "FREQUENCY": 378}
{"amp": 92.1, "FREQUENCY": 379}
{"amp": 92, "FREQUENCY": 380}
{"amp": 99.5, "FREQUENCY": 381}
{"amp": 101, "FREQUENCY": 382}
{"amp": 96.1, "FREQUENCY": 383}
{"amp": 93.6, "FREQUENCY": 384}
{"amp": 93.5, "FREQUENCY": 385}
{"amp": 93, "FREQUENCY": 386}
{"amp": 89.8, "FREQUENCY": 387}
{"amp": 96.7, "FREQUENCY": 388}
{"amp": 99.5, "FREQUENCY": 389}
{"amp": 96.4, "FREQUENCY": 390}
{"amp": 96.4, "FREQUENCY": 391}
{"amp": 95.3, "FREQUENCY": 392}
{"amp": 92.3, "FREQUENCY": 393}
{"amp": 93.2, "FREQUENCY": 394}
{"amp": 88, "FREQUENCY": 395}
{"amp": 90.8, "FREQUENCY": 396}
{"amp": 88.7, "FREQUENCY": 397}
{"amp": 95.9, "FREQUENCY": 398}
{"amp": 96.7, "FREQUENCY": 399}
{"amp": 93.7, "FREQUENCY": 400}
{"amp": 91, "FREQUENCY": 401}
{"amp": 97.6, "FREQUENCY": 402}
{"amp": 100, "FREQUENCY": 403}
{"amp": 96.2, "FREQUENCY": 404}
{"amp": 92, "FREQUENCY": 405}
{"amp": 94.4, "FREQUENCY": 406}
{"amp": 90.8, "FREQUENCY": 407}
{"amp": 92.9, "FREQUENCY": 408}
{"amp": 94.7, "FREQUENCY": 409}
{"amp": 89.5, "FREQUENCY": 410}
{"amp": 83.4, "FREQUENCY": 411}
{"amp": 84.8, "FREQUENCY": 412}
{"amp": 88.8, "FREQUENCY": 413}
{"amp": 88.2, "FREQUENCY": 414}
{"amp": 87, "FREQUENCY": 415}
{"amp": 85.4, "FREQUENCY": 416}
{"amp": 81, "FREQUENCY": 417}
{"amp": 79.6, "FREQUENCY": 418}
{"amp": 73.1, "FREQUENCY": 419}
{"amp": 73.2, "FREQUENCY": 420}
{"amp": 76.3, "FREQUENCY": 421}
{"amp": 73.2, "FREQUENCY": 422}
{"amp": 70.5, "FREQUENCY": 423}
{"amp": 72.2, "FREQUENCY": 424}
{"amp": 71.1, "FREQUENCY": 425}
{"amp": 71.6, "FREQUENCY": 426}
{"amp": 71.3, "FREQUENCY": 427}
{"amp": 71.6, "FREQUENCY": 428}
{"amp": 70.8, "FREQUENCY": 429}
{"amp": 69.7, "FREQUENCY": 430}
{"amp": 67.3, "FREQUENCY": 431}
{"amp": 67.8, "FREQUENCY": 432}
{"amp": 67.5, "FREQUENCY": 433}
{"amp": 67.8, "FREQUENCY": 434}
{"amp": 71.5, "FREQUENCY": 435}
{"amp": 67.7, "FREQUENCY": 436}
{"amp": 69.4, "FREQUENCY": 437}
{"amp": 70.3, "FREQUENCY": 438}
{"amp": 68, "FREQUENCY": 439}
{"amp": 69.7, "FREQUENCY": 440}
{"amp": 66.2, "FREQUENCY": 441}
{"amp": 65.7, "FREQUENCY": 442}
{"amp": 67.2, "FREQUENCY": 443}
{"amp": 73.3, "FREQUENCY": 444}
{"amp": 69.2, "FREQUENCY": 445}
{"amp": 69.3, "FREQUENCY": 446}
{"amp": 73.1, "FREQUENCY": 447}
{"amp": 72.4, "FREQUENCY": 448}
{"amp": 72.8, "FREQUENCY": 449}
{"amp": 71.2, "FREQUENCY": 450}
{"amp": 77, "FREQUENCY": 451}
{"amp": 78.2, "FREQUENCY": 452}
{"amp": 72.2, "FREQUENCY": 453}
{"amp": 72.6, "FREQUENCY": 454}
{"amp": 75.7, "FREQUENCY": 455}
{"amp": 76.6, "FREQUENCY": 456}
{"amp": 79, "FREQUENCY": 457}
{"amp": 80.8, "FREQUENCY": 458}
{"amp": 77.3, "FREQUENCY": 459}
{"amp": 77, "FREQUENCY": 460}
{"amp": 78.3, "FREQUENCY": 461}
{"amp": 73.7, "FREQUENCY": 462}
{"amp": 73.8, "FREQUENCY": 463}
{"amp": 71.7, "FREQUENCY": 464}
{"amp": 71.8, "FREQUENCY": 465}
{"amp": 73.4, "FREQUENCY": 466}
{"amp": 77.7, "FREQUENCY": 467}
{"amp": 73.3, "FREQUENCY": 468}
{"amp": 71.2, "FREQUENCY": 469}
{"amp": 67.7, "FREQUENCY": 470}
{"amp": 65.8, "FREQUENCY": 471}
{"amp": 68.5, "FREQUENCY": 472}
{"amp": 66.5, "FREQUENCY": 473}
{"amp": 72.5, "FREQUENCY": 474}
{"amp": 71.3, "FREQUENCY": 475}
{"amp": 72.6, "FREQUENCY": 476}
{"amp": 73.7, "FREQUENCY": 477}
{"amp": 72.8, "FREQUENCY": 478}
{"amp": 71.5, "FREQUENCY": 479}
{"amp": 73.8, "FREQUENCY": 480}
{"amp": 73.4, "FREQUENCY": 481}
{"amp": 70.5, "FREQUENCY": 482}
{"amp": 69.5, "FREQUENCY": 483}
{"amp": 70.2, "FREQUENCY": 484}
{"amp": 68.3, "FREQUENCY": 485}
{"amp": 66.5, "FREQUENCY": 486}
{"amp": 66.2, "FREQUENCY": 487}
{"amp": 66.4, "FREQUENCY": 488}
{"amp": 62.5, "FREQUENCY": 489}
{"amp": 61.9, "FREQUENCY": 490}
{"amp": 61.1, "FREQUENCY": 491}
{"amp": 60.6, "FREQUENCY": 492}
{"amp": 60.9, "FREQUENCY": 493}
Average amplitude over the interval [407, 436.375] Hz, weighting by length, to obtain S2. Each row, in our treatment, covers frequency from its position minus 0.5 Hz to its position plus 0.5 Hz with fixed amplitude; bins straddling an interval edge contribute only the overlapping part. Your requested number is 77.2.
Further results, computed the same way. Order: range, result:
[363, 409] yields 94.8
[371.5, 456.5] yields 83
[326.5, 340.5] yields 84.2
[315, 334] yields 83.1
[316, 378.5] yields 88.6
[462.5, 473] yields 71.3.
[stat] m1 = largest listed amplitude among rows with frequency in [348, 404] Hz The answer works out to 101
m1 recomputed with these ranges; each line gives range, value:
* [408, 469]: 94.7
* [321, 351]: 87.5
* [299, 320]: 90.1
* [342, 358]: 97.5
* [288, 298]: 98.9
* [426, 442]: 71.6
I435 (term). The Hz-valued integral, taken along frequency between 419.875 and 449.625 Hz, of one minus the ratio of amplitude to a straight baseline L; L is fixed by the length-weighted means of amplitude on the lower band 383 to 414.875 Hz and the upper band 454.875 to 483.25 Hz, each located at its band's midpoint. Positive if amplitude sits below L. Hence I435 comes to 4.5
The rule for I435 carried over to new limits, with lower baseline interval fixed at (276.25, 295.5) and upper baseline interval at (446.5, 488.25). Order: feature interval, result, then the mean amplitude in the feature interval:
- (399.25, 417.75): -2.6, 90.6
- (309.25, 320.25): 1.0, 82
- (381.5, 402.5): -3.3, 94.2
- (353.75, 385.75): -4.6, 96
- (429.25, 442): 1.3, 68.5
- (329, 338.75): 0.5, 84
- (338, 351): 0.6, 83.1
